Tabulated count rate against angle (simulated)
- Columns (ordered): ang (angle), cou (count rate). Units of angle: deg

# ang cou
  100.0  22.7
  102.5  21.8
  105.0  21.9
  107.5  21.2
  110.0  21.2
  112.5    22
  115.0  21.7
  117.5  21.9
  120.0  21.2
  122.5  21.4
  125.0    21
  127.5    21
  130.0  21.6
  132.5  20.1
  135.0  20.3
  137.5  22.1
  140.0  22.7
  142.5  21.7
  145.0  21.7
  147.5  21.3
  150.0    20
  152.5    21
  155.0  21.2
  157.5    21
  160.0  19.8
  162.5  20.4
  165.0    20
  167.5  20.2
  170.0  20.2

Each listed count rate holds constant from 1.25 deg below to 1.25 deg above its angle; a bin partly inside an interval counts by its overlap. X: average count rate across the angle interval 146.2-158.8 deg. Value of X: 20.9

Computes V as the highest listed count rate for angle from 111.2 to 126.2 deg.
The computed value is 22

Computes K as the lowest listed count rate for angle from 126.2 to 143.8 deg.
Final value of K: 20.1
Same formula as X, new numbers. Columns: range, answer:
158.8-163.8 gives 20.1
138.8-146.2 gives 22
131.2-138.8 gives 20.9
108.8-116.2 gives 21.6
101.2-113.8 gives 21.6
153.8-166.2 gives 20.5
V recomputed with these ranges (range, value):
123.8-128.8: 21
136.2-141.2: 22.7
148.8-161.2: 21.2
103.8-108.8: 21.9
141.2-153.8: 21.7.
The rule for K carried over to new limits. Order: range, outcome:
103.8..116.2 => 21.2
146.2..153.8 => 20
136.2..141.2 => 22.1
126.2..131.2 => 21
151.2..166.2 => 19.8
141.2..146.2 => 21.7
